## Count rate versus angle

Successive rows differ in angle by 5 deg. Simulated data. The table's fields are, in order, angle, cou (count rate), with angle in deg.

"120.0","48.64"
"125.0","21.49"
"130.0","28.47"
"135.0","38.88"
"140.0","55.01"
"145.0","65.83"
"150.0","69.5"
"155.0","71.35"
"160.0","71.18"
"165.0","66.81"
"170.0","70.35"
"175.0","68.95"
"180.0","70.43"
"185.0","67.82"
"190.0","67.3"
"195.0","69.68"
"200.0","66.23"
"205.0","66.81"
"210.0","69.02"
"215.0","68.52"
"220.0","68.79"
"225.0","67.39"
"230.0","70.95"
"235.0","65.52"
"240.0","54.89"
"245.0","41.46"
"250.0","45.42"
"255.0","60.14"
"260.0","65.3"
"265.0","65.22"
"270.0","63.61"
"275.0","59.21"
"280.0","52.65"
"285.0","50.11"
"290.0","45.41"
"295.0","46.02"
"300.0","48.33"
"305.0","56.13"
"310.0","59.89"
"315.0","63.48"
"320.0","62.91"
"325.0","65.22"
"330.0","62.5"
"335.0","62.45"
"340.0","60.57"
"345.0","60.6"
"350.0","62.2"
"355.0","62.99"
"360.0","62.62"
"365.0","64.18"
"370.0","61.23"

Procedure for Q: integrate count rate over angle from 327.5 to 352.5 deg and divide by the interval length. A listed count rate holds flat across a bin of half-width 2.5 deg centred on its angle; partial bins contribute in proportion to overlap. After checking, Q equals 61.7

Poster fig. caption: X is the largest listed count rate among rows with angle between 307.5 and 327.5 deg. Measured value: 65.22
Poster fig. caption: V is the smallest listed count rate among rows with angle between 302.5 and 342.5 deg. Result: 56.13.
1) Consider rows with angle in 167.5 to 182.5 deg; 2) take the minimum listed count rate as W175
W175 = 68.95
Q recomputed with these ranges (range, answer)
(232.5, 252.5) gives 51.8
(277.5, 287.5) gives 51.4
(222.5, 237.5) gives 68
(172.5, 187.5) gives 69.1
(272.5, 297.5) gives 50.7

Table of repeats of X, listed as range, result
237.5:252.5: 54.89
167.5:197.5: 70.43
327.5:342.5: 62.5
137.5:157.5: 71.35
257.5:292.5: 65.3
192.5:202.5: 69.68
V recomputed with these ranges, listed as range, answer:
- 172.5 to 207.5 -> 66.23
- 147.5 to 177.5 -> 66.81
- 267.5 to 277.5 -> 59.21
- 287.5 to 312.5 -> 45.41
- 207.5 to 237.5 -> 65.52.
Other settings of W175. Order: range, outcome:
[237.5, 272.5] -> 41.46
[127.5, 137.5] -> 28.47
